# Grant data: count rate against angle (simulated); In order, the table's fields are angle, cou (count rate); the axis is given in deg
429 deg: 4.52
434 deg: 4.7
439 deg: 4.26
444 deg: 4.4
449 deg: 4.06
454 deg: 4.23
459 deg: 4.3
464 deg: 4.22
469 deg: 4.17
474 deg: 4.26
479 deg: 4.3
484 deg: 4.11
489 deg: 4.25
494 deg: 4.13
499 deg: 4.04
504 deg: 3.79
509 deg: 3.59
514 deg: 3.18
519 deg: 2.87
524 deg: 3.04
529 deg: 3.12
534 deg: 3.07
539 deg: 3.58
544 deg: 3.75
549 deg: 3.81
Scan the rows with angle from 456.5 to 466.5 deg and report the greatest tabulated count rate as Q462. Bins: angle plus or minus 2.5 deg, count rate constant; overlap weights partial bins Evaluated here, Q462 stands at 4.3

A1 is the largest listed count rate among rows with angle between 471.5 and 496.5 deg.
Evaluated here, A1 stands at 4.3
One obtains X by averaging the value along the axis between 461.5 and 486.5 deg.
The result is 4.21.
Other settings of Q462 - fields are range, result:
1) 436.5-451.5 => 4.4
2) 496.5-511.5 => 4.04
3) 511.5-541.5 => 3.58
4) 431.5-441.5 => 4.7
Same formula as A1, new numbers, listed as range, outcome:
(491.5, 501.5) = 4.13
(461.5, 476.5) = 4.26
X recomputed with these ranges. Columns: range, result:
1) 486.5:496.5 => 4.19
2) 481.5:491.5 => 4.18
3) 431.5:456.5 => 4.33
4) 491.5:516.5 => 3.75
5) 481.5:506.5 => 4.06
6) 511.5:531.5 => 3.05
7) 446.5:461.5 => 4.2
